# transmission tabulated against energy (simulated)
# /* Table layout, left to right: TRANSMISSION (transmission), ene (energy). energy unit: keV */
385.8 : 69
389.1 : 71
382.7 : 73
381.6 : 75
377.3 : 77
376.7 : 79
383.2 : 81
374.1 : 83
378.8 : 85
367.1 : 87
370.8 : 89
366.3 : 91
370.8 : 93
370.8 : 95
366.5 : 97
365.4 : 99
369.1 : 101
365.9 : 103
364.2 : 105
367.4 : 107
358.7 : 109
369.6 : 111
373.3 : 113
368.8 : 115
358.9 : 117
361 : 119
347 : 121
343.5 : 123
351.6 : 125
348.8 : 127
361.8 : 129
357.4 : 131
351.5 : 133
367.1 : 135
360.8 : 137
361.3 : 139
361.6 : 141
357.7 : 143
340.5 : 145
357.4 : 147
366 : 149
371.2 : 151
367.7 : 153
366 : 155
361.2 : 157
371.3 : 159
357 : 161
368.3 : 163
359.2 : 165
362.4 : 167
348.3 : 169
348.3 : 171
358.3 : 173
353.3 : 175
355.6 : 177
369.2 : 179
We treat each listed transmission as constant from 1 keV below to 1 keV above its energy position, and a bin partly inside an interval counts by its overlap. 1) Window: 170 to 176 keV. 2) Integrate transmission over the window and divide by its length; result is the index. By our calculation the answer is 353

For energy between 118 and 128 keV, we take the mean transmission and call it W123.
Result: 350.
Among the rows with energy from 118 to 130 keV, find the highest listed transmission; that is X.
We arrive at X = 361.8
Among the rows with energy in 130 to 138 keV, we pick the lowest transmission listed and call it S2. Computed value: 351.5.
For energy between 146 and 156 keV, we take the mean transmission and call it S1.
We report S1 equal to 366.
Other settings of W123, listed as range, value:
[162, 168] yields 363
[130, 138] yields 359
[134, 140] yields 363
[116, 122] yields 356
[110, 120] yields 366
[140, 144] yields 360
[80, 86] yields 379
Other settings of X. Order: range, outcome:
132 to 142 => 367.1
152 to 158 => 367.7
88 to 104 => 370.8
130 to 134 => 357.4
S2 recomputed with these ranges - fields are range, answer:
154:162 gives 357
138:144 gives 357.7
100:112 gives 358.7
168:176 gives 348.3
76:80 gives 376.7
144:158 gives 340.5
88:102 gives 365.4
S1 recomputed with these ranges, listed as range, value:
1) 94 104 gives 368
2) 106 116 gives 368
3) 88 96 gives 370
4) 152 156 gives 367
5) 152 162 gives 365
